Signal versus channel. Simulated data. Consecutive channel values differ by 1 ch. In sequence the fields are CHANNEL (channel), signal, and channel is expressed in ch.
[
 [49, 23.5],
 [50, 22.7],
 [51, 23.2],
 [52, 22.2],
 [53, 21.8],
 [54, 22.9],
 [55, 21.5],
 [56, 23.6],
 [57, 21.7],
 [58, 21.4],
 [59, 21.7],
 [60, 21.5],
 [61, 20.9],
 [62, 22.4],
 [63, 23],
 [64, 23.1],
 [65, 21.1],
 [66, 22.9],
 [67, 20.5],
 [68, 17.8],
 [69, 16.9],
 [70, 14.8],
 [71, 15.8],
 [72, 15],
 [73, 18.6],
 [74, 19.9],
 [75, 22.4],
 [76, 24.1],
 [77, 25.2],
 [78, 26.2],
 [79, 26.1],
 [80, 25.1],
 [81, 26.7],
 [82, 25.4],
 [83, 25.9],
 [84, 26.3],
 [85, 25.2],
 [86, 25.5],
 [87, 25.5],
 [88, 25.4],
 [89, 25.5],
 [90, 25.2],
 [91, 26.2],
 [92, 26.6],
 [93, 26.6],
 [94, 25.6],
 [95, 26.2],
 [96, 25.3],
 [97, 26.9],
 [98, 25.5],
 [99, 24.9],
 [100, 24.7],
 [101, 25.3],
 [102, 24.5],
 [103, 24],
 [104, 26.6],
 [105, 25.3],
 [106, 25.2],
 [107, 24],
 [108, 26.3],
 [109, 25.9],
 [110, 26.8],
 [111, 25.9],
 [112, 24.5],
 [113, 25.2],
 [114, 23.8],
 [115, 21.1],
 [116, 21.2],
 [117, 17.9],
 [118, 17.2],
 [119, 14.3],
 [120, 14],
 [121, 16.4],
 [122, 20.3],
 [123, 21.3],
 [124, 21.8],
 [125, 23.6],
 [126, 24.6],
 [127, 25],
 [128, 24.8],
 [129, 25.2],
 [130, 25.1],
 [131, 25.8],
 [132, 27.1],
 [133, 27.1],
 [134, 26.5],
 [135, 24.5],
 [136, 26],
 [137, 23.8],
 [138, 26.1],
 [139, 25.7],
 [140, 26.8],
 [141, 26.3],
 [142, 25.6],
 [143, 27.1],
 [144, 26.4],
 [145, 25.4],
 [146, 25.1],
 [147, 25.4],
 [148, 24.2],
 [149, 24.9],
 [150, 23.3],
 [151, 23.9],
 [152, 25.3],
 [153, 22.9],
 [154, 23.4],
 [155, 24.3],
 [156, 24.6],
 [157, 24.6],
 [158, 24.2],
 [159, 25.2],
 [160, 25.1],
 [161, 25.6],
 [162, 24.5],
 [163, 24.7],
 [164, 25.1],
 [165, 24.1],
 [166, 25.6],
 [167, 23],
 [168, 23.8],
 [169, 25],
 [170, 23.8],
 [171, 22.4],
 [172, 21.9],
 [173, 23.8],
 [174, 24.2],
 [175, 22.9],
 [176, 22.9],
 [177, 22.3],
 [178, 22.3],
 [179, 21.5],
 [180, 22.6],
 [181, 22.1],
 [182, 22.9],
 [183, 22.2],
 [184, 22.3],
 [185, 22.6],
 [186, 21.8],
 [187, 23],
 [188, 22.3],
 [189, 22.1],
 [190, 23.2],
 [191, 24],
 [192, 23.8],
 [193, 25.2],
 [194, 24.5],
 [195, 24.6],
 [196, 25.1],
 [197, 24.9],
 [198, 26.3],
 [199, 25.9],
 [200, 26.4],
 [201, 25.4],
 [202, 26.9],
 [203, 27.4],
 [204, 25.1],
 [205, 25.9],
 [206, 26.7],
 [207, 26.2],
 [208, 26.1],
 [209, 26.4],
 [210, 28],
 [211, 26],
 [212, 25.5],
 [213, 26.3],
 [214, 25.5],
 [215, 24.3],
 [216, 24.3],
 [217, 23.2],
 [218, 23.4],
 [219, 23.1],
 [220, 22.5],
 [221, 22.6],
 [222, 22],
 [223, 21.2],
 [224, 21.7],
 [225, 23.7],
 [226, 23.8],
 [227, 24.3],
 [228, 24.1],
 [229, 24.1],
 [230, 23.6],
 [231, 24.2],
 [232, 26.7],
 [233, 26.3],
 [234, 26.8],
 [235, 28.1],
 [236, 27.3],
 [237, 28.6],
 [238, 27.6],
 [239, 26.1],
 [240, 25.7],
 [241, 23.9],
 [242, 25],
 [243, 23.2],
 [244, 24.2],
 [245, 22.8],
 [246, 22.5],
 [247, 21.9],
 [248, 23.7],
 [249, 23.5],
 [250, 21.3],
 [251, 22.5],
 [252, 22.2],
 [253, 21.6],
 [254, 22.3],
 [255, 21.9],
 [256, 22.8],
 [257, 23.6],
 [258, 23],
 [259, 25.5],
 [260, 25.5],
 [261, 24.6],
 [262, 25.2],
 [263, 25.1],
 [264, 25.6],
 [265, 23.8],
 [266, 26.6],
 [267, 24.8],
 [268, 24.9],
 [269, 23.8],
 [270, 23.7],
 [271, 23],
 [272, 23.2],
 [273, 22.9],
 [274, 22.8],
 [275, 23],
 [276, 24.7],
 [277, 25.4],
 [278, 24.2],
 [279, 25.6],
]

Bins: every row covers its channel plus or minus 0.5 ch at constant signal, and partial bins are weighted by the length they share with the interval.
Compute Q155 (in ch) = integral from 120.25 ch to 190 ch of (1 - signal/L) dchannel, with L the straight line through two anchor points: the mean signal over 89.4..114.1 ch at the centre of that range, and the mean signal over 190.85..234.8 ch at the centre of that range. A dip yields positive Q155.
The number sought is 3.39 ch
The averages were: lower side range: 25.5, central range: 24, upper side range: 24.9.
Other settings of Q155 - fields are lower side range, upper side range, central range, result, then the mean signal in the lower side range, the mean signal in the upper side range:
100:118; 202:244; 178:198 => 1.23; 24.1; 25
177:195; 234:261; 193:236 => -2.84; 22.9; 24.1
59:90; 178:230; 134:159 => -1.68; 22.5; 24.2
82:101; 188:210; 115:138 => 2.78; 25.7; 25.3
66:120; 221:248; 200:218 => -1.06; 23.5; 24.5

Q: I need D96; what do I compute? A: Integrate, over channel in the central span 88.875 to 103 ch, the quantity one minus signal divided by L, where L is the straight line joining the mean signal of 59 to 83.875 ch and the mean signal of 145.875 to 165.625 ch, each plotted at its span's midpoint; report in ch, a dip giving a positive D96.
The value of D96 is -1.9 ch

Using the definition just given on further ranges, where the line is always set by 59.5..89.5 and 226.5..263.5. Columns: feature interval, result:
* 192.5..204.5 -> -0.9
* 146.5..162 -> -0.7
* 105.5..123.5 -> 0.9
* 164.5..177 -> 0.0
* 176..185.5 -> 0.5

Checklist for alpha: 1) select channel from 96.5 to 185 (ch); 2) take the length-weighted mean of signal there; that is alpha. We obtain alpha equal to 23.9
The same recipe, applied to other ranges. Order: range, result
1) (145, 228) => 24.2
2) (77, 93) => 25.8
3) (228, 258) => 24.3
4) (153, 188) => 23.5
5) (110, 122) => 20.4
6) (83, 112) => 25.6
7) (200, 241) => 25.2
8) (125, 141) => 25.6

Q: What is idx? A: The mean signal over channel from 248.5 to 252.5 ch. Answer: 22.4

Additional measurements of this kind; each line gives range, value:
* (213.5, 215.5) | 24.9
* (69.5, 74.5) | 16.8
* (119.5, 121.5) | 15.2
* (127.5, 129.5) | 25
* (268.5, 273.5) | 23.3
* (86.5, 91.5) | 25.6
